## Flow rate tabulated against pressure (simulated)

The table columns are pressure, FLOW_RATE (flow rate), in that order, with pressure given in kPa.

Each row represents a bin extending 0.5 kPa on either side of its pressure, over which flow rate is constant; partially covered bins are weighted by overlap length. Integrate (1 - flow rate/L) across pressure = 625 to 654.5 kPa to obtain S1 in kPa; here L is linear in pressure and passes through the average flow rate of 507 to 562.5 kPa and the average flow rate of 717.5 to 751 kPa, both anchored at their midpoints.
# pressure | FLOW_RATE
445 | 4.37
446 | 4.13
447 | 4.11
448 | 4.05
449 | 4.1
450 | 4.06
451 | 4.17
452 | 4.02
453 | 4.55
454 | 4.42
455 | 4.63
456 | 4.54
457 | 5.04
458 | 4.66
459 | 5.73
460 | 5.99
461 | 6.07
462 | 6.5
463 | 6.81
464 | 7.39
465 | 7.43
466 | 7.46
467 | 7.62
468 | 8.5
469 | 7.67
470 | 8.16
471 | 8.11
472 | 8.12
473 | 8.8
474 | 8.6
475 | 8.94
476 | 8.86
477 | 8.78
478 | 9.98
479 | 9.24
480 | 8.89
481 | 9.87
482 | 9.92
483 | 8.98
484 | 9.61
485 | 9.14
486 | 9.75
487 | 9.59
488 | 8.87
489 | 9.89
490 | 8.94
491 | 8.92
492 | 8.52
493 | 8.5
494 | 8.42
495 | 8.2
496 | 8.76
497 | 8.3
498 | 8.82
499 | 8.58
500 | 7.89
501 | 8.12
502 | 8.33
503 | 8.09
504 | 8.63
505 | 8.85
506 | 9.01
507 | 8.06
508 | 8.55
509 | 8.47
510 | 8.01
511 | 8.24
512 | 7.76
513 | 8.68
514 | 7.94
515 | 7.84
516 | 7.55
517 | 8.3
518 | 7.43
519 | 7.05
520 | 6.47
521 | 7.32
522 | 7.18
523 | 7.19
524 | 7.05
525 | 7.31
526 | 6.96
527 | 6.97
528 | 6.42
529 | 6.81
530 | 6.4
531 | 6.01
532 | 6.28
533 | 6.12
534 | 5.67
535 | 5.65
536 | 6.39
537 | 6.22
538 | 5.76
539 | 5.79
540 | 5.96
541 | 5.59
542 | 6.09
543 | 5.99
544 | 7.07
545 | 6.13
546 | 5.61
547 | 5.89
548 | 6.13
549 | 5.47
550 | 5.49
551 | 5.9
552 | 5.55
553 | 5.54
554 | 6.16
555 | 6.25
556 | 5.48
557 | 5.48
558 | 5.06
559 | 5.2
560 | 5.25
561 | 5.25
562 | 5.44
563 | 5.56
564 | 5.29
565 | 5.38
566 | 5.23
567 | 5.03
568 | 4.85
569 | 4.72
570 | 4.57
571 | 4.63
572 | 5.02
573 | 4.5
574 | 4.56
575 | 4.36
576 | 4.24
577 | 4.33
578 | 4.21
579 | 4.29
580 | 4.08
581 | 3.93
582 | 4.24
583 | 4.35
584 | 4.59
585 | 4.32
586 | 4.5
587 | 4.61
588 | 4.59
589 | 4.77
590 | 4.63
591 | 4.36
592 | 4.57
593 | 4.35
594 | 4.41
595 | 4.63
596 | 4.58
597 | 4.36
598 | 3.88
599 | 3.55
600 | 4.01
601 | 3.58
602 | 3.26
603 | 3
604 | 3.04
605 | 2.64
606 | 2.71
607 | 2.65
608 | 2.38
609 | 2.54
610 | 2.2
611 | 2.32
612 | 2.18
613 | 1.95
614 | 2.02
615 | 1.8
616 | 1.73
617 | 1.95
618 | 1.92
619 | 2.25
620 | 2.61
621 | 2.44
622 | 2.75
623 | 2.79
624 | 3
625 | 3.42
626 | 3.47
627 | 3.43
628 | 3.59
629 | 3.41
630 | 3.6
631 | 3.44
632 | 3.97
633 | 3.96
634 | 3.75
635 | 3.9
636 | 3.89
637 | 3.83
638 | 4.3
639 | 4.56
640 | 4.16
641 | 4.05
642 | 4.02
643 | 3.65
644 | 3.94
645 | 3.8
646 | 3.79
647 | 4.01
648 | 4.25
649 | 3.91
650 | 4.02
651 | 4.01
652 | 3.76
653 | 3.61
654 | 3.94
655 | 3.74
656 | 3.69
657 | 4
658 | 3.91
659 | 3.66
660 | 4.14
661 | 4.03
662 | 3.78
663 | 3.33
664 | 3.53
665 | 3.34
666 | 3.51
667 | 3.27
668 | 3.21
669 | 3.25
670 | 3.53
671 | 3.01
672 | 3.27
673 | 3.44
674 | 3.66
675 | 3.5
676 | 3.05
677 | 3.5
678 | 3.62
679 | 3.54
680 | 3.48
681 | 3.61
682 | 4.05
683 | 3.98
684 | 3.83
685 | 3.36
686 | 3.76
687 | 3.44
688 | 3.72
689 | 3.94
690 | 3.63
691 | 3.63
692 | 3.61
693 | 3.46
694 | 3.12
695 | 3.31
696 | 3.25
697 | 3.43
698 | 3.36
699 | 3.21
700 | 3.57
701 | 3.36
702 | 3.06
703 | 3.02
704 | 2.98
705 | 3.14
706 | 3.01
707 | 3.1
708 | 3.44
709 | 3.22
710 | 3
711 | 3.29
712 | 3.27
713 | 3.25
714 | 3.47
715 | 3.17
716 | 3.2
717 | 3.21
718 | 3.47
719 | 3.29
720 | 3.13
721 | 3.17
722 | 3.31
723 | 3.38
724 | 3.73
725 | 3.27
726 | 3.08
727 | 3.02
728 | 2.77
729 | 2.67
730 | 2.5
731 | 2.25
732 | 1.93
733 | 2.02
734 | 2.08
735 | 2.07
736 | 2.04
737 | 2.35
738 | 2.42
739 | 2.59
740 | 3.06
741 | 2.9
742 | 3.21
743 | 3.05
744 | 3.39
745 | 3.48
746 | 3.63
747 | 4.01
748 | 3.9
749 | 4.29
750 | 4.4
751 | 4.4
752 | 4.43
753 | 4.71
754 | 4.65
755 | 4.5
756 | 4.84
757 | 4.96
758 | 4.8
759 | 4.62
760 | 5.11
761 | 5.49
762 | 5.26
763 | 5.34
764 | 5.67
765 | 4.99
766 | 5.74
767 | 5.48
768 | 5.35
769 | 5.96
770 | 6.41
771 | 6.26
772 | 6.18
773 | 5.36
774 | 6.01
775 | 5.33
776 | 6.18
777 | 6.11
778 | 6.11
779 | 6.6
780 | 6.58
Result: 5.2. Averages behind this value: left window 6.52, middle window 3.86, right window 3.05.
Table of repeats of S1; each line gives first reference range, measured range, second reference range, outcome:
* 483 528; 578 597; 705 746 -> 5.6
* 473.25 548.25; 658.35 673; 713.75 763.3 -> 4.2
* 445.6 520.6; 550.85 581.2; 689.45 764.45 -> 5.9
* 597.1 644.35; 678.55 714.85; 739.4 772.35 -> 5.3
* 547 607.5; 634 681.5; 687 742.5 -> 0.0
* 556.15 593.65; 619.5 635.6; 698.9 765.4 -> 3.6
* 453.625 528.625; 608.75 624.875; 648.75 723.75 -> 8.8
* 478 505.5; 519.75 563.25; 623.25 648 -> 6.4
